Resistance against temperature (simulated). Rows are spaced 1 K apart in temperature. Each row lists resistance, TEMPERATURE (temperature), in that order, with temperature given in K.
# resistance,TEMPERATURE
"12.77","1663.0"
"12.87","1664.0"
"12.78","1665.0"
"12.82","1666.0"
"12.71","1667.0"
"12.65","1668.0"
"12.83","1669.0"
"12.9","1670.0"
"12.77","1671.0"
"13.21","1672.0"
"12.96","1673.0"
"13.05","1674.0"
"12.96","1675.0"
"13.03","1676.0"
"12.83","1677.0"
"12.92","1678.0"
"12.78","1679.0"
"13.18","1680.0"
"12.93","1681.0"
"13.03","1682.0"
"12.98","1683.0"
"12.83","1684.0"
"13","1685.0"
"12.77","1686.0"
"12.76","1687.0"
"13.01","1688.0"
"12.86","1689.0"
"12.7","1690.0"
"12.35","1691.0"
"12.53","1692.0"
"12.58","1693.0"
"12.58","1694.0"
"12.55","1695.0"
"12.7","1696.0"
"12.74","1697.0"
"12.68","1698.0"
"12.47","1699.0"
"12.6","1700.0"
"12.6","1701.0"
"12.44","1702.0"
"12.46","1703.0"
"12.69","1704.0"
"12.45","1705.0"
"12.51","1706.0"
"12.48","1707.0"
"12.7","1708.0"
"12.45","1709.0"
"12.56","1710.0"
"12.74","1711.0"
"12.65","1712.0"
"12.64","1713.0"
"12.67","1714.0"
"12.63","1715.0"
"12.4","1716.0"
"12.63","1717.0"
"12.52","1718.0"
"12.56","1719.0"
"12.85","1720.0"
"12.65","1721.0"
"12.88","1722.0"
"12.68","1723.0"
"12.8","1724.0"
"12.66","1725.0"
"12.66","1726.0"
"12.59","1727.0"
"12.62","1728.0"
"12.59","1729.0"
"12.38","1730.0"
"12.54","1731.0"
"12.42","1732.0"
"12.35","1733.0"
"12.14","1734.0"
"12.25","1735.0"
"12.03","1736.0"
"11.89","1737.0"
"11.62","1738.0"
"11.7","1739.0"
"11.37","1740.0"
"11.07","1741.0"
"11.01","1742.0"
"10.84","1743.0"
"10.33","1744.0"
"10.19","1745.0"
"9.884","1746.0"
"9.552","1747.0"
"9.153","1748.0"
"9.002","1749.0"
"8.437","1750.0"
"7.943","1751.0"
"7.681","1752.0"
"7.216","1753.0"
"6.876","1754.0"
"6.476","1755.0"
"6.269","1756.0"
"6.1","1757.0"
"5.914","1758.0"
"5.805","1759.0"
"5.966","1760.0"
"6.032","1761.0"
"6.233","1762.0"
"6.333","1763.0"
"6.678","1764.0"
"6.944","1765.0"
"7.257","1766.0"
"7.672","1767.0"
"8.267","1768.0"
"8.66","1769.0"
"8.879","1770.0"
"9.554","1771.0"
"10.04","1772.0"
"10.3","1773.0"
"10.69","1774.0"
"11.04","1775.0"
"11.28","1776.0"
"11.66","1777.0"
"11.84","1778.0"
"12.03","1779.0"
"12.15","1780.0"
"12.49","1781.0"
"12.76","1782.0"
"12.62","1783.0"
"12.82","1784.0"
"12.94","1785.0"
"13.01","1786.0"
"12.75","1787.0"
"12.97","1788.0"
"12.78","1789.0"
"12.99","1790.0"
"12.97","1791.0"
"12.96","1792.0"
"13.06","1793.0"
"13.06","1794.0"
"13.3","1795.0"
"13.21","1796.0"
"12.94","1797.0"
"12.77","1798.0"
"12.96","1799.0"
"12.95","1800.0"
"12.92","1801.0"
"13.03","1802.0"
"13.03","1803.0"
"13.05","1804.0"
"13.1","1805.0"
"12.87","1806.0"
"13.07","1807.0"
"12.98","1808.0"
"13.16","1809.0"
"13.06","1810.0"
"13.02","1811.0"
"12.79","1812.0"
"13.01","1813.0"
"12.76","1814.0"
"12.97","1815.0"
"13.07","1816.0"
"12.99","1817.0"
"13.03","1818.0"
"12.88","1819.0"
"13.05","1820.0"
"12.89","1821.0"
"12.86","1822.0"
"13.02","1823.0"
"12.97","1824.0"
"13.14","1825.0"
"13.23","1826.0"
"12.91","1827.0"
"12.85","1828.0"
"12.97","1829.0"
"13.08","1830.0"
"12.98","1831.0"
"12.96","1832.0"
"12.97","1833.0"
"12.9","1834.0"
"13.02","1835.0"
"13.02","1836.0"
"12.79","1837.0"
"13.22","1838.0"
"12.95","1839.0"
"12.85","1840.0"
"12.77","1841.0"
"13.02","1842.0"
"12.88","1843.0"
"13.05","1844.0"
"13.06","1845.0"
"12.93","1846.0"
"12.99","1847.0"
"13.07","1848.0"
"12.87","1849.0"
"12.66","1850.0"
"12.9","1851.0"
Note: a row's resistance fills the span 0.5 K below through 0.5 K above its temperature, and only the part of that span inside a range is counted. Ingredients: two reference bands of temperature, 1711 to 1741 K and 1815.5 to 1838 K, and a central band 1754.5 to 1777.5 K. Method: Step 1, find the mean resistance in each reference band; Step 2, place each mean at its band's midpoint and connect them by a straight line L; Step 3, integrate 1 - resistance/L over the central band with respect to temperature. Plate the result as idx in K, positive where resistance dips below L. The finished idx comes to 8.4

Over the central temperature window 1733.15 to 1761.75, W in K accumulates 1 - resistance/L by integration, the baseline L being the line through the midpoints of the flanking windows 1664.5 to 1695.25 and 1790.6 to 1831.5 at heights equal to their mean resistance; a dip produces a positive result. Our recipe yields 8.4 K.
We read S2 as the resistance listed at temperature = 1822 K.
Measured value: 12.86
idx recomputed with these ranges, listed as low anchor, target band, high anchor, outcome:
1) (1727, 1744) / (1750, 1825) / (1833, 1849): 8.4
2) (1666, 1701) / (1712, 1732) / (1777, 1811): 0.3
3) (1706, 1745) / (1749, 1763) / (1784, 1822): 6.5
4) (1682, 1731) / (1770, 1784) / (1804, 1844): 1.6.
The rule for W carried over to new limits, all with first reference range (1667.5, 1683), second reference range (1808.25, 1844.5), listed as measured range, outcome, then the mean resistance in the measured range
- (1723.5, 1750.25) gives 3.1 K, 11.4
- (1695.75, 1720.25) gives 0.7 K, 12.6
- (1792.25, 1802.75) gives 0.0 K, 13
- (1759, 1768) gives 4.4 K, 6.68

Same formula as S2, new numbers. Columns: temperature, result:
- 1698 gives 12.68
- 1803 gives 13.03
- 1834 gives 12.9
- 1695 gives 12.55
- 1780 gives 12.15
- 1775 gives 11.04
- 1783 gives 12.62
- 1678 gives 12.92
